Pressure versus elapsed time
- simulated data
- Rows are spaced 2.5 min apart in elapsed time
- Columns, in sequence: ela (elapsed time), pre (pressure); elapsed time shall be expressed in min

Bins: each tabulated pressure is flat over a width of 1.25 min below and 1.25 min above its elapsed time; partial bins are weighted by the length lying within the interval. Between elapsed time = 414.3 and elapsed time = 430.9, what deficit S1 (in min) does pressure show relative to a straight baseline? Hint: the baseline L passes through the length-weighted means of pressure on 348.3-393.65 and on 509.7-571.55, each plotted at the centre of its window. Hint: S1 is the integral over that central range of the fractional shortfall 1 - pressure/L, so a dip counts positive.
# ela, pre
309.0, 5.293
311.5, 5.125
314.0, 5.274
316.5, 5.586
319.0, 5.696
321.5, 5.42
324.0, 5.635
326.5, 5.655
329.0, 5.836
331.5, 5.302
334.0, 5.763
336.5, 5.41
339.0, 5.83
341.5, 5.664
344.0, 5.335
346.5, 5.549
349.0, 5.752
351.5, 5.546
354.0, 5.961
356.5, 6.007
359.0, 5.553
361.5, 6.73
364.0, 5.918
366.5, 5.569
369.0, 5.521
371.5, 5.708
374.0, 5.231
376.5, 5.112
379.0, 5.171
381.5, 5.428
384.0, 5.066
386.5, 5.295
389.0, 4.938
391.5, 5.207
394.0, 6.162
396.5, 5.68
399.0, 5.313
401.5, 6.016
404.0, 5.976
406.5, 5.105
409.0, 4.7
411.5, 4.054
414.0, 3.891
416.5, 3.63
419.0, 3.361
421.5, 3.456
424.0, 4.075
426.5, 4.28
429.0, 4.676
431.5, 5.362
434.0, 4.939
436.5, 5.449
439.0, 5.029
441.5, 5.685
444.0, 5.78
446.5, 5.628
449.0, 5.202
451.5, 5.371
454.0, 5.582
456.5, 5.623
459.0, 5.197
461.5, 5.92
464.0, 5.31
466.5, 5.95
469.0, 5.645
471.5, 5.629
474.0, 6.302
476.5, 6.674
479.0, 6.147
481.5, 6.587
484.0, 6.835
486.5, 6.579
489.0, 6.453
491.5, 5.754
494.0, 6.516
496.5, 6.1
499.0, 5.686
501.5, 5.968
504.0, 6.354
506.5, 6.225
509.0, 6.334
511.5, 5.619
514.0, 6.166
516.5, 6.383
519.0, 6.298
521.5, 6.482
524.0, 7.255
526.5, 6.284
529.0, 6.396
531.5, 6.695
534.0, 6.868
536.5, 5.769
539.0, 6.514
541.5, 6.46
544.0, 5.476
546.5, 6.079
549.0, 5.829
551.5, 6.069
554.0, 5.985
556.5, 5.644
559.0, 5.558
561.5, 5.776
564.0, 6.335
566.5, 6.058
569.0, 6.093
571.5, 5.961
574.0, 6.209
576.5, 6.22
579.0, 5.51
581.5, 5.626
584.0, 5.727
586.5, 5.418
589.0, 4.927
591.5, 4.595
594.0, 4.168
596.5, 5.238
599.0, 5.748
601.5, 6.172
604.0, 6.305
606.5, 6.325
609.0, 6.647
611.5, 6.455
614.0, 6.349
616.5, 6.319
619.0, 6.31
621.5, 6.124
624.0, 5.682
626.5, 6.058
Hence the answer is 5.1 min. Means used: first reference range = 5.55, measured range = 3.97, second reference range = 6.17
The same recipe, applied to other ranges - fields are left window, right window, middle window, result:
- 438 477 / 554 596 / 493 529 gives -4.05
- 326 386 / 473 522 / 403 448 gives 9.20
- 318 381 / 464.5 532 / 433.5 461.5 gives 2.78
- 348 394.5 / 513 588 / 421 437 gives 3.12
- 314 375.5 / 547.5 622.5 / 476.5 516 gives -3.10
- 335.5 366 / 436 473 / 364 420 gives 5.50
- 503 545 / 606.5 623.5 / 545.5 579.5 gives 2.00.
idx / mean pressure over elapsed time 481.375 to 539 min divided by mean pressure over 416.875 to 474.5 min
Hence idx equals 1.2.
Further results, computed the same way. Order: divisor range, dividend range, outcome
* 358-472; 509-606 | 1.14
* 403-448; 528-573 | 1.29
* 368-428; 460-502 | 1.24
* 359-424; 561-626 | 1.15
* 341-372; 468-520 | 1.08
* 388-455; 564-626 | 1.18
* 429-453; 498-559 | 1.16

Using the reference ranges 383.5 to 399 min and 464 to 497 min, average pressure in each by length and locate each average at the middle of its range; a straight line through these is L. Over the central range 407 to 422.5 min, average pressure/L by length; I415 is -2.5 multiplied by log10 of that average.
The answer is 0.39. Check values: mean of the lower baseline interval 5.4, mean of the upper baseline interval 6.21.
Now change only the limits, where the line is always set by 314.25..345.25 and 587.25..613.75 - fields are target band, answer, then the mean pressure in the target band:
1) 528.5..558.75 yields -0.085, 6.12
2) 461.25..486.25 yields -0.091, 6.13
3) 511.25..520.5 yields -0.097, 6.18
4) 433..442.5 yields 0.069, 5.27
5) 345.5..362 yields -0.046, 5.84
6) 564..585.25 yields -0.052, 5.95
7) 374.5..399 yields 0.053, 5.34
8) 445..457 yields 0.029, 5.48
